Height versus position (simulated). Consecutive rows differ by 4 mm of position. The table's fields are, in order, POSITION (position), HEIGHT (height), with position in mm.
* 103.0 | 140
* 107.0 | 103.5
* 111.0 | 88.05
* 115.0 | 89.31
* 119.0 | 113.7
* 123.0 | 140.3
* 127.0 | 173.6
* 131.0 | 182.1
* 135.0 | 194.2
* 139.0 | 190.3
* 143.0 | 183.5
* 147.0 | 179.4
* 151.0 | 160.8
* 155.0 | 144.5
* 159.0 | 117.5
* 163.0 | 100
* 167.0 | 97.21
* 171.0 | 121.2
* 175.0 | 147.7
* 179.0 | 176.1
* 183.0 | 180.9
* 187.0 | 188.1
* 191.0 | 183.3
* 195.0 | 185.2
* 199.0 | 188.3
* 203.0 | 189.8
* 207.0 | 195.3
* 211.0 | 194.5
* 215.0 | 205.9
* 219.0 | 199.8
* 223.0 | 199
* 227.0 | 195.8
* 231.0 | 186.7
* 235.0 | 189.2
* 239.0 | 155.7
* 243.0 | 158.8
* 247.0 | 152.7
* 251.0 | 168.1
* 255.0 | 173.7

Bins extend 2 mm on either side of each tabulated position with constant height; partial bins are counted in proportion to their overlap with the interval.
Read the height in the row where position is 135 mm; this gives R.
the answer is 194.2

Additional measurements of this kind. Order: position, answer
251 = 168.1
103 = 140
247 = 152.7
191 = 183.3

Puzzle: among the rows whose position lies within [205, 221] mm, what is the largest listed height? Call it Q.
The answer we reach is 205.9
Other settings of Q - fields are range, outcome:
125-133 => 182.1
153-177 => 147.7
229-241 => 189.2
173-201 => 188.3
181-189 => 188.1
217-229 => 199.8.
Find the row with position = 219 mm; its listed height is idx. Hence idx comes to 199.8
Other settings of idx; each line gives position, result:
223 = 199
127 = 173.6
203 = 189.8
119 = 113.7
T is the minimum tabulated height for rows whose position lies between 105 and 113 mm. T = 88.05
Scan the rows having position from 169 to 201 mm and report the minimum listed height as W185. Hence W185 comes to 121.2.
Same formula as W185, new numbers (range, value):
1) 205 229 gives 194.5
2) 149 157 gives 144.5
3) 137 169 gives 97.21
